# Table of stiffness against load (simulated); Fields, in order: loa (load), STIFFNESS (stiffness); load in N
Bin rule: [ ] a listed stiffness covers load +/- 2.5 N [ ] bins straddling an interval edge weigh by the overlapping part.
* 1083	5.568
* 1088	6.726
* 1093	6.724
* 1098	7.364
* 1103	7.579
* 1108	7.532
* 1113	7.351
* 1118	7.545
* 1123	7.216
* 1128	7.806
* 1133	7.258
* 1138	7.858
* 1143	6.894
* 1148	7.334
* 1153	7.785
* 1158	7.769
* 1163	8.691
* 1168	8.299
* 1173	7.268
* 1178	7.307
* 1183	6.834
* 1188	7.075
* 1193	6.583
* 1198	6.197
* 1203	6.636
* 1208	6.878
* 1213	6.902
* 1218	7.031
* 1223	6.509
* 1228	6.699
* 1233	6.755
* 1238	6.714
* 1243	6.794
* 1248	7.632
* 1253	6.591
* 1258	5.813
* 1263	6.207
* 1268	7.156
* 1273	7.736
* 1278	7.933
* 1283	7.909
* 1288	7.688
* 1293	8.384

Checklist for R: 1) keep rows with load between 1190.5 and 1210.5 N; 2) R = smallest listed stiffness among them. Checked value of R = 6.197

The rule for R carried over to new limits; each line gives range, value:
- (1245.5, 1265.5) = 5.813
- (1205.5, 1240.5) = 6.509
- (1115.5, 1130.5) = 7.216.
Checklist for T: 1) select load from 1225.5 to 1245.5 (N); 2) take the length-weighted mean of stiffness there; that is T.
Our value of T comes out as 6.74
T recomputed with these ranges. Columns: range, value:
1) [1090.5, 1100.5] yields 7.04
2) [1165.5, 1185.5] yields 7.43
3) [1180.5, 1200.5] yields 6.67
